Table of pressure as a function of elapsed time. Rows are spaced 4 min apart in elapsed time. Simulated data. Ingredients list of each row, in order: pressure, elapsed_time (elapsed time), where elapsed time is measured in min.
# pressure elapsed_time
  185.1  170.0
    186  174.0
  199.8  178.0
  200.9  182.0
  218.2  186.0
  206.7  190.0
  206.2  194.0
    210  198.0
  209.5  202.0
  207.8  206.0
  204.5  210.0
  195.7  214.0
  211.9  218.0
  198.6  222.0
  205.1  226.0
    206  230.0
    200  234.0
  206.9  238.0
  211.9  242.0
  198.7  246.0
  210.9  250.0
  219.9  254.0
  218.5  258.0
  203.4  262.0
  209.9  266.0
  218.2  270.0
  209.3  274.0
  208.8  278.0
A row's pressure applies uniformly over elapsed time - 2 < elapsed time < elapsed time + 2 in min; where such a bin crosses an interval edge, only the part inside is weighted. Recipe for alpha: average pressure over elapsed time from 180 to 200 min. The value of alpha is 208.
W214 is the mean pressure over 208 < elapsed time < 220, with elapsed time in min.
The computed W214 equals 204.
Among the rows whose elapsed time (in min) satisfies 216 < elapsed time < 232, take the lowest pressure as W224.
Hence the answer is 198.6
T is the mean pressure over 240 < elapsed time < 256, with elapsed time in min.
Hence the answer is 210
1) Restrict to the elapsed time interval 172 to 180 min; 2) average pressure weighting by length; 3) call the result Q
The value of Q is 193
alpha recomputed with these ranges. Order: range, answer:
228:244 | 206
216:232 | 205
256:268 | 211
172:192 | 202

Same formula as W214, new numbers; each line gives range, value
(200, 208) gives 209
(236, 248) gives 206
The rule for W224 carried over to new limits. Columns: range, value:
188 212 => 204.5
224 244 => 200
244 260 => 198.7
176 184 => 199.8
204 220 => 195.7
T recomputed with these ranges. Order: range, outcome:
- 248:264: 213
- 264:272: 214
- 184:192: 212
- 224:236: 204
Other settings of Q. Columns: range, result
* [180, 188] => 210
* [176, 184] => 200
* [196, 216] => 206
